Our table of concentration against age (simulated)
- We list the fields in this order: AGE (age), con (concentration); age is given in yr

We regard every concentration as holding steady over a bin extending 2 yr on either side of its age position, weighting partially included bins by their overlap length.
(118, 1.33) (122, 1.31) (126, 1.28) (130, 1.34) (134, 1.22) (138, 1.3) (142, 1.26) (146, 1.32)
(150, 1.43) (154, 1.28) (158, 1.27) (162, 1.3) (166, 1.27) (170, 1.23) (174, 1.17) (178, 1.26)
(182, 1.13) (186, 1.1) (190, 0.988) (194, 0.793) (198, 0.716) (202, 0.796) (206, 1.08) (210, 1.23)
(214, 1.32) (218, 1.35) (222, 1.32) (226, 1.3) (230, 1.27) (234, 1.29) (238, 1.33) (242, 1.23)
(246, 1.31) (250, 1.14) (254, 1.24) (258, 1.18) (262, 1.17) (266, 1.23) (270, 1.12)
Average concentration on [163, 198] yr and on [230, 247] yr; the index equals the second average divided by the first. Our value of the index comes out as 1.17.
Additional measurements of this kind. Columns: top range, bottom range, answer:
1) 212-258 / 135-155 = 0.97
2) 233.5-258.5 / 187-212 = 1.33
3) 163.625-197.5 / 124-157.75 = 0.85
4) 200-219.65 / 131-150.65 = 0.89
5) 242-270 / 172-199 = 1.17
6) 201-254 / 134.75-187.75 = 0.99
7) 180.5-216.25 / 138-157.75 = 0.77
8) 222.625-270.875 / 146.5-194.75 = 1.03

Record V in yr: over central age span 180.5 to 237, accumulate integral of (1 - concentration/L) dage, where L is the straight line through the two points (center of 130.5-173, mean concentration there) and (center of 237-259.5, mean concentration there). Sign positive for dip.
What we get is 5.9 yr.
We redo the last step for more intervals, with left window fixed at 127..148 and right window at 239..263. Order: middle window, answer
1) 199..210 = 2.4 yr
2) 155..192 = 2.1 yr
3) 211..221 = -0.7 yr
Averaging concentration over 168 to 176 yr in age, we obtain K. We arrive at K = 1.2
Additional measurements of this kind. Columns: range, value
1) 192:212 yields 0.923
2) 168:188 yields 1.18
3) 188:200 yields 0.832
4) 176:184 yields 1.19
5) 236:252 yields 1.25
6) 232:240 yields 1.31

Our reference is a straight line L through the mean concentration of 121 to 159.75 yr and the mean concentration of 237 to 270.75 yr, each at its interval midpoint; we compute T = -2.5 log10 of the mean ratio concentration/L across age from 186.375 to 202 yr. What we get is 0.42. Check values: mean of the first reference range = 1.3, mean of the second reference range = 1.22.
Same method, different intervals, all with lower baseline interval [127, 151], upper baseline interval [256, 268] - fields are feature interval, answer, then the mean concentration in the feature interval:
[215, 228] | -0.079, 1.32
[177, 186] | 0.089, 1.17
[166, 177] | 0.050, 1.22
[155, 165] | 0.003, 1.28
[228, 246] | -0.059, 1.28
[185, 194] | 0.270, 0.982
